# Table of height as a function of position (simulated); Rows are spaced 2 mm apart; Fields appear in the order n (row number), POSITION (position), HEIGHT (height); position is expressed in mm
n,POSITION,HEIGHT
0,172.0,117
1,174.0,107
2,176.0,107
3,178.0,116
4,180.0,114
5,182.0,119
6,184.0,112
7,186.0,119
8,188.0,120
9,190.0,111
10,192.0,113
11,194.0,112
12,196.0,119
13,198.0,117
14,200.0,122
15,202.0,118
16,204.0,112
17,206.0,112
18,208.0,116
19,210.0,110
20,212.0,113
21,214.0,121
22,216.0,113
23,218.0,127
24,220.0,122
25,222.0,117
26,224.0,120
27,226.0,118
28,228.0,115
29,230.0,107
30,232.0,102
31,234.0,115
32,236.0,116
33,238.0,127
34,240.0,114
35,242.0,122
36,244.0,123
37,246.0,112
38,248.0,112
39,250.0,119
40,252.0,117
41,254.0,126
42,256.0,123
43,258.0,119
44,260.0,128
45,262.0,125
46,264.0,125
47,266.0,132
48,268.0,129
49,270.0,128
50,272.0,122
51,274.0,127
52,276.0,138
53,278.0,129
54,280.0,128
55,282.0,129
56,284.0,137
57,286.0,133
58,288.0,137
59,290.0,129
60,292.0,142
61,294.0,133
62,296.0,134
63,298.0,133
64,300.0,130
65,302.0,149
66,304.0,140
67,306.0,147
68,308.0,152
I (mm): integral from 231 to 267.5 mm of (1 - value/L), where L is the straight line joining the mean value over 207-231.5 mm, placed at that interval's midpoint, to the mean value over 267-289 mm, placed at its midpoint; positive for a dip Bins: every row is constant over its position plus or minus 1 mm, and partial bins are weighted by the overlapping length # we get 1.1 mm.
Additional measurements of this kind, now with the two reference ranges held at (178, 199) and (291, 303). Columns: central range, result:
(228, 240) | 1.1 mm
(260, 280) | 0.5 mm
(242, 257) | 1.0 mm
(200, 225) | 0.7 mm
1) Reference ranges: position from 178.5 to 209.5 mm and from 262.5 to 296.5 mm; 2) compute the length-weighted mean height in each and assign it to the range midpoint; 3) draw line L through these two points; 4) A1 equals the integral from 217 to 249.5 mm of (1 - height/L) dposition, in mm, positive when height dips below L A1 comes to 1.6 mm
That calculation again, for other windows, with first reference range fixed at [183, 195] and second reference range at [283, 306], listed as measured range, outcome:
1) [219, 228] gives 0.2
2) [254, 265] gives 0.4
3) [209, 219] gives 0.2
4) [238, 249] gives 0.7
